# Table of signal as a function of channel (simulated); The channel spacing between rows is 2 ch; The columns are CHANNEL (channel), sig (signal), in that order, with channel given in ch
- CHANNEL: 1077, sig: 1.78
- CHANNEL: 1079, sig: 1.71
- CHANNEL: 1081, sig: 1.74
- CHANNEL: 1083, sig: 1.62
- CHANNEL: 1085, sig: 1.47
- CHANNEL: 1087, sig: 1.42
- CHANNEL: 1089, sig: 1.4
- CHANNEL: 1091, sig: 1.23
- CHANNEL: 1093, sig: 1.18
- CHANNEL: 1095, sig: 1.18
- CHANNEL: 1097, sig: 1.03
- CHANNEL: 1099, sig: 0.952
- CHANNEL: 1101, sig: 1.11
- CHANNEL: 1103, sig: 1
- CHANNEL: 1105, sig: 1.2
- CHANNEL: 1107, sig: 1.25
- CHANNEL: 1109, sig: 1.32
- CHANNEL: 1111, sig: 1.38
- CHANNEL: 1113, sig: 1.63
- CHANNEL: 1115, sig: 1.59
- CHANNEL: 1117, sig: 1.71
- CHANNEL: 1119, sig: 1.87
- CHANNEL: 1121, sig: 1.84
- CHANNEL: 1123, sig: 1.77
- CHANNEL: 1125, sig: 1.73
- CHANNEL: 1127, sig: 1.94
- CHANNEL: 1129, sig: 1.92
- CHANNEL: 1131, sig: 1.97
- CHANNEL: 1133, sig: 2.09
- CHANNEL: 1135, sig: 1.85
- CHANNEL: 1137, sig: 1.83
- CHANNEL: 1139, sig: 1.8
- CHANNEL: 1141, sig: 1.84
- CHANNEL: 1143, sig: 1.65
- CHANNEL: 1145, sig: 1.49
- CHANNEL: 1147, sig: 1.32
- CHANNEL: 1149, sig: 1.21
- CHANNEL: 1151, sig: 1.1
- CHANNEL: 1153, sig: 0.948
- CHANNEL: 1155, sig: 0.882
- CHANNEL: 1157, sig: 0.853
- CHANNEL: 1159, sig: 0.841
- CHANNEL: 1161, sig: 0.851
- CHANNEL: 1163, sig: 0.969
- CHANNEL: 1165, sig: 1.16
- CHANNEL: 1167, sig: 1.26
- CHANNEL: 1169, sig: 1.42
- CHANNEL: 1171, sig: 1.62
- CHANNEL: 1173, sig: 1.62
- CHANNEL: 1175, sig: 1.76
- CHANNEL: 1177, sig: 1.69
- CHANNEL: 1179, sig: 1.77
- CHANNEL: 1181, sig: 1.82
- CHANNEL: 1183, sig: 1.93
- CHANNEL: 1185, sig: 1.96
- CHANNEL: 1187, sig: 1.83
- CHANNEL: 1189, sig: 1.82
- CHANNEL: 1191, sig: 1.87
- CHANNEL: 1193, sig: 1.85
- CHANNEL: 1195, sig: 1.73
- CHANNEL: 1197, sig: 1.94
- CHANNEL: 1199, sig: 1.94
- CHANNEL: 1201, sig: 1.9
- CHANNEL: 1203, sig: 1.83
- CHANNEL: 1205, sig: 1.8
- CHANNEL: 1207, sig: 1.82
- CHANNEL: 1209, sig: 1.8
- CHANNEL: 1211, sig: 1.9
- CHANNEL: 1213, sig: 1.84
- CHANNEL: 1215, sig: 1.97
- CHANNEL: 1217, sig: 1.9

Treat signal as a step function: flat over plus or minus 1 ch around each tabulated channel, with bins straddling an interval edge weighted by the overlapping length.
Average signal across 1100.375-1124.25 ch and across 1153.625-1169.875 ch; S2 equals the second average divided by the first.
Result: 0.7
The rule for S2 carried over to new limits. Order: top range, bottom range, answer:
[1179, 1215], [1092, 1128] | 1.30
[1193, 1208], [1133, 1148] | 1.08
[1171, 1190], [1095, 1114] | 1.48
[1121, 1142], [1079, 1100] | 1.40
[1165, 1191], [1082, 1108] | 1.37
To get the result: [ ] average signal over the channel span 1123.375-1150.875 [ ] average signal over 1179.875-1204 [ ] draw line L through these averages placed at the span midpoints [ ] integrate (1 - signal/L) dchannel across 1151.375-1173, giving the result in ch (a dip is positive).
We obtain 8.28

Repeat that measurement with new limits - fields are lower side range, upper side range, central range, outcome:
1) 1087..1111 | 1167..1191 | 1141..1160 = 4.3 ch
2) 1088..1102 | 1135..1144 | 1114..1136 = -3.7 ch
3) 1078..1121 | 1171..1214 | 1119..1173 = 3.8 ch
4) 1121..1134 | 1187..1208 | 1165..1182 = 2.5 ch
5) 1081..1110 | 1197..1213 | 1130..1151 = -2.5 ch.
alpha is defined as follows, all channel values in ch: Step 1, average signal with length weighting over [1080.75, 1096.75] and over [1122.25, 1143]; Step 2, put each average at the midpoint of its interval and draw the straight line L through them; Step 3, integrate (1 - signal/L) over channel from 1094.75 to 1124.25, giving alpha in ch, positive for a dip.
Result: 4.0 ch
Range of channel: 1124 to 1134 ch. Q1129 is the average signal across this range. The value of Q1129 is 1.93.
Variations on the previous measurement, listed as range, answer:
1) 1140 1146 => 1.66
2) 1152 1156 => 0.915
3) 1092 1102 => 1.09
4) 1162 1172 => 1.29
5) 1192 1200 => 1.86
